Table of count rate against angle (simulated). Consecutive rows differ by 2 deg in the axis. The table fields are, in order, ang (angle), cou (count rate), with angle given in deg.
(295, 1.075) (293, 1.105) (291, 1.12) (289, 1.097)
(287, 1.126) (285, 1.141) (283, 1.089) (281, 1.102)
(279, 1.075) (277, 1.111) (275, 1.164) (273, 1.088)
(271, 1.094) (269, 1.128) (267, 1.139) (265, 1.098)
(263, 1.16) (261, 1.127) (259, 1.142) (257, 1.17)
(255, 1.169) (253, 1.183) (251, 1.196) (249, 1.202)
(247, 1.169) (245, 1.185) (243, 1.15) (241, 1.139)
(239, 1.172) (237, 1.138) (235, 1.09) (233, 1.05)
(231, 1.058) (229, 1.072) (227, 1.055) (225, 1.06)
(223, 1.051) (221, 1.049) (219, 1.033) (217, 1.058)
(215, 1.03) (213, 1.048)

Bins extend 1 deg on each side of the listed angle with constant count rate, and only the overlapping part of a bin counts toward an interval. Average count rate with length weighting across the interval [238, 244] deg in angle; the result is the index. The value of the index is 1.15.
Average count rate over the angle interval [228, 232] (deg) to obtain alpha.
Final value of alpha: 1.06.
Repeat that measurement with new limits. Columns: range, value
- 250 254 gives 1.19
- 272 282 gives 1.11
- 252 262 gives 1.16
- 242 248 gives 1.17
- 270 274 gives 1.09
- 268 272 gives 1.11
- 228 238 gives 1.08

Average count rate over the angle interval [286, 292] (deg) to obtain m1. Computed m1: 1.11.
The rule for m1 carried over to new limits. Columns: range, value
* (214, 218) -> 1.04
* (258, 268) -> 1.13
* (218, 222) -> 1.04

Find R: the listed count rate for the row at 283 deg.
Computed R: 1.089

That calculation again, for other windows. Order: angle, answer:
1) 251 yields 1.196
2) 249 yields 1.202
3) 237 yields 1.138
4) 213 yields 1.048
